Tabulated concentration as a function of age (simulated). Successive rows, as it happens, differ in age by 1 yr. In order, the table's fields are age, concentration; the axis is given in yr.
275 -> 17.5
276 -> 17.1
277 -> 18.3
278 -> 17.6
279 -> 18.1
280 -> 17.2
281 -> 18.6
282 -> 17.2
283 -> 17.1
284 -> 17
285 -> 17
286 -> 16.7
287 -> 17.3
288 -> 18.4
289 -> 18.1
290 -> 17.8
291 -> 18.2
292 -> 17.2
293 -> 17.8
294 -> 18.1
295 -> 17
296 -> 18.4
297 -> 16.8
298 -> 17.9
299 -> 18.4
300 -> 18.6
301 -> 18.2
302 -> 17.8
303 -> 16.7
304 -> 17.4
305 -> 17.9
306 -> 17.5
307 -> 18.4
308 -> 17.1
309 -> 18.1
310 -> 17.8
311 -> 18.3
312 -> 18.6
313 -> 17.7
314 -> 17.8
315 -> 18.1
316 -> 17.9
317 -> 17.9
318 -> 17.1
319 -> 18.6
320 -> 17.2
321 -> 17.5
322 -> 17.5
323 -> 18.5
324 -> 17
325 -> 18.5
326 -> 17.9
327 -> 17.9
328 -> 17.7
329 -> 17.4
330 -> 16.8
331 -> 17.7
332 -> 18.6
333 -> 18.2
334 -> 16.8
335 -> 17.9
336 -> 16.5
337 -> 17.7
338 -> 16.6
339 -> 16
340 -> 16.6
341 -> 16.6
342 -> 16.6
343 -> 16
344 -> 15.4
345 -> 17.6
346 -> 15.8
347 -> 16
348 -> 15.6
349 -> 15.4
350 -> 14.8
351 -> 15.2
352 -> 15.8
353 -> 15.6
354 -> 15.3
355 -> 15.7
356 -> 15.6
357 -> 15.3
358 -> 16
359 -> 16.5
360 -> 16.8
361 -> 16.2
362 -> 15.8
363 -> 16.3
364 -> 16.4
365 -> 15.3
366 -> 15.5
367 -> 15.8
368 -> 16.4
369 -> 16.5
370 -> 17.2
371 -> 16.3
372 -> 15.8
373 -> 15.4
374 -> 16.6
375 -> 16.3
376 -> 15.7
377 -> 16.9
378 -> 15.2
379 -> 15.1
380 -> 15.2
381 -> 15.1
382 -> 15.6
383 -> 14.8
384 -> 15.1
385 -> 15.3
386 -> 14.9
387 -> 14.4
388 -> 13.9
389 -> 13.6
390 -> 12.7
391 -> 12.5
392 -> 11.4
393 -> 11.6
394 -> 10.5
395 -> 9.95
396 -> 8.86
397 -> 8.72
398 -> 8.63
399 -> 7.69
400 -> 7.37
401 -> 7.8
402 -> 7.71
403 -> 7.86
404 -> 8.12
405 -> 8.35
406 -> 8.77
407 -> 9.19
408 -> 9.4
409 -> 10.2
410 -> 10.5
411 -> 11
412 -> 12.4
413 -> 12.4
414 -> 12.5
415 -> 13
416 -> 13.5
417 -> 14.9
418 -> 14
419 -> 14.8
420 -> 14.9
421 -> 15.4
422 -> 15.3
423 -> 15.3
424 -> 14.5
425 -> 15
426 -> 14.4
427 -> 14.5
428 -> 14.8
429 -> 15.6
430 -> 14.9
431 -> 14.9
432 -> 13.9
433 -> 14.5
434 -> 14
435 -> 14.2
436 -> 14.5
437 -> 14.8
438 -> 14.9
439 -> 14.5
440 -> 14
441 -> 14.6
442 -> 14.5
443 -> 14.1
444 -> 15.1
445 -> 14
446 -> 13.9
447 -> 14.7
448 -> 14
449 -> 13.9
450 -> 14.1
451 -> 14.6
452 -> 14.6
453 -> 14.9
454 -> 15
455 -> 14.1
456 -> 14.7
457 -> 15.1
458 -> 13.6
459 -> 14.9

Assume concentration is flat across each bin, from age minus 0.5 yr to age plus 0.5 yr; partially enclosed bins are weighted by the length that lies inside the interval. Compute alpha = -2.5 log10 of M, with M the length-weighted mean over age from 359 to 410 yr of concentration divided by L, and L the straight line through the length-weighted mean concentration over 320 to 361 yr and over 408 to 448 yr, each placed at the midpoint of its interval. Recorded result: 0.17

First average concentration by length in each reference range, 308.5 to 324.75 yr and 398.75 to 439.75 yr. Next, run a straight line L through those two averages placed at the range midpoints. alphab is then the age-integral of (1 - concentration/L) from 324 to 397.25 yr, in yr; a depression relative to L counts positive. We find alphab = 0.3 yr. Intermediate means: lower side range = 17.9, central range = 15.6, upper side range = 12.6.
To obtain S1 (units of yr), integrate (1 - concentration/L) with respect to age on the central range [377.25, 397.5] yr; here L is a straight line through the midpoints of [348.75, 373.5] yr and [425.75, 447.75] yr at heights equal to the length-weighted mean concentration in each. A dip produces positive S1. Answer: 2.83 yr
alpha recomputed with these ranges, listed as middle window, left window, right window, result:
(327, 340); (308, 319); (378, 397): -0.04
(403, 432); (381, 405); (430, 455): 0.00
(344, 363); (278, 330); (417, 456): 0.05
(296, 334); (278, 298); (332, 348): -0.04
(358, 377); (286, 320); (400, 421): -0.17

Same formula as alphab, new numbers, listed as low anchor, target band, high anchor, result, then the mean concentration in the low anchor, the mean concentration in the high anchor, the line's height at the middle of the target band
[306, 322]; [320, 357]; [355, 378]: 0.7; 17.9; 16.1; 17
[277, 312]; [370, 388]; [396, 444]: -1.6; 17.7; 12.6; 14.2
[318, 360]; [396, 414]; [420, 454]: 7.1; 16.7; 14.6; 15.3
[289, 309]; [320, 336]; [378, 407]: -1.9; 17.8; 11.5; 15.8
